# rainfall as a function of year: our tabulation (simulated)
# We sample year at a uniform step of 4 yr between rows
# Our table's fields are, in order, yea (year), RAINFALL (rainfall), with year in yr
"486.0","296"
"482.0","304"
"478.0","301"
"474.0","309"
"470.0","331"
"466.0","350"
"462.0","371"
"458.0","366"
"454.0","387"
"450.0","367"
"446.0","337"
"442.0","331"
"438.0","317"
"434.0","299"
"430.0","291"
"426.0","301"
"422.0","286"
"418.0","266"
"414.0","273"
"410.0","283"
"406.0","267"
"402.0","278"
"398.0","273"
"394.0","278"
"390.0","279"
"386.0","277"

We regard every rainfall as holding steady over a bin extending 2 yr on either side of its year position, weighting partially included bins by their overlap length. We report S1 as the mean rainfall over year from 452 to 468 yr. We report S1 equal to 368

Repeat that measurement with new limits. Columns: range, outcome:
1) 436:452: 338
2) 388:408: 275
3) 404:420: 272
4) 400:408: 272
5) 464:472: 340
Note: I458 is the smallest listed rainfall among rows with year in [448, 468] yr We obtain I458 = 350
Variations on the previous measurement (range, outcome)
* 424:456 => 291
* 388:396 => 278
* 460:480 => 301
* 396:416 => 267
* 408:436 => 266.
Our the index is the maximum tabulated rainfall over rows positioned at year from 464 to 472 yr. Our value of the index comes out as 350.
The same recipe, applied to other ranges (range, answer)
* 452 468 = 387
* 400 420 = 283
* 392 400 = 278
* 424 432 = 301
